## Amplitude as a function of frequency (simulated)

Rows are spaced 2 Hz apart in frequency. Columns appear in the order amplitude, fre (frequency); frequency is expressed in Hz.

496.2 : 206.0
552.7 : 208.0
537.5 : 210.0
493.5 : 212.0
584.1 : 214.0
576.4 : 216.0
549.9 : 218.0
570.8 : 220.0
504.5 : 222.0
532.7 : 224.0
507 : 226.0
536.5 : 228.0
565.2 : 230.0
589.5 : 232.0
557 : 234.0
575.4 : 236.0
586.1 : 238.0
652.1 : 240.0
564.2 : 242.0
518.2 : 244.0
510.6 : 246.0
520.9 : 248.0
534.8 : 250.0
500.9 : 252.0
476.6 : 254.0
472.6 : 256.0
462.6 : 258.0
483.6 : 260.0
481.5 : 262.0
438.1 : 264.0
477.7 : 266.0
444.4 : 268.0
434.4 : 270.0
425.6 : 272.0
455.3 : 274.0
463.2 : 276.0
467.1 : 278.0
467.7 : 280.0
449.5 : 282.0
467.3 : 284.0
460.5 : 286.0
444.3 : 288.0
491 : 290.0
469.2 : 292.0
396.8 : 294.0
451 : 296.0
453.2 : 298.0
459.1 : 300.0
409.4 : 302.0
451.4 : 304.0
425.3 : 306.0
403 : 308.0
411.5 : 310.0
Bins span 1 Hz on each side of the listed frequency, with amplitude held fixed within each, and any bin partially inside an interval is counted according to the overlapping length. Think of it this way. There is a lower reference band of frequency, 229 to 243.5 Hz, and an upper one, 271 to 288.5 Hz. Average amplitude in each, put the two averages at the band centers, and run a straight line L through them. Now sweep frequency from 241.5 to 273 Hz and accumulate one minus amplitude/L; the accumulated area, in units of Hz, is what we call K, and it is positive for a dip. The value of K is 2.34 Hz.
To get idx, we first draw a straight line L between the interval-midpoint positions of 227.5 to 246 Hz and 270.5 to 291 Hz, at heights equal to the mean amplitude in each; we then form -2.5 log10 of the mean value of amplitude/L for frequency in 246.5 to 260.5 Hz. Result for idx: 0.07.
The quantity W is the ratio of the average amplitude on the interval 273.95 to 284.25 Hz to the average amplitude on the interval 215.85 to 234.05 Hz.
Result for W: 0.8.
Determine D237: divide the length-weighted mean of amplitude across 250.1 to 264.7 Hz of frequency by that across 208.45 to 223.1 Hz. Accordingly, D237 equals 0.9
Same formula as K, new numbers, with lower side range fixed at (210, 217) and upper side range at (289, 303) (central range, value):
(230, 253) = -1.8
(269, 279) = 0.5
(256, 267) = 0.5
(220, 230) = 0.1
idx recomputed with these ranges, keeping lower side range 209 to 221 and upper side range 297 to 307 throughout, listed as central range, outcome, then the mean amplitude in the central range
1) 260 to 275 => 0.07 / 453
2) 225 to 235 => -0.04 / 551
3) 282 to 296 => 0.01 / 454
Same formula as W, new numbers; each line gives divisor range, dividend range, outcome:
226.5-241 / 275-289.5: 0.80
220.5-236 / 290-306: 0.81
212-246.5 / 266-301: 0.82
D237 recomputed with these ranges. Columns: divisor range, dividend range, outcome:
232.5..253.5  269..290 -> 0.83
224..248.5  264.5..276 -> 0.81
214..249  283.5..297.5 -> 0.82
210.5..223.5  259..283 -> 0.84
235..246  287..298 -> 0.79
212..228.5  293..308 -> 0.80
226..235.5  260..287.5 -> 0.82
